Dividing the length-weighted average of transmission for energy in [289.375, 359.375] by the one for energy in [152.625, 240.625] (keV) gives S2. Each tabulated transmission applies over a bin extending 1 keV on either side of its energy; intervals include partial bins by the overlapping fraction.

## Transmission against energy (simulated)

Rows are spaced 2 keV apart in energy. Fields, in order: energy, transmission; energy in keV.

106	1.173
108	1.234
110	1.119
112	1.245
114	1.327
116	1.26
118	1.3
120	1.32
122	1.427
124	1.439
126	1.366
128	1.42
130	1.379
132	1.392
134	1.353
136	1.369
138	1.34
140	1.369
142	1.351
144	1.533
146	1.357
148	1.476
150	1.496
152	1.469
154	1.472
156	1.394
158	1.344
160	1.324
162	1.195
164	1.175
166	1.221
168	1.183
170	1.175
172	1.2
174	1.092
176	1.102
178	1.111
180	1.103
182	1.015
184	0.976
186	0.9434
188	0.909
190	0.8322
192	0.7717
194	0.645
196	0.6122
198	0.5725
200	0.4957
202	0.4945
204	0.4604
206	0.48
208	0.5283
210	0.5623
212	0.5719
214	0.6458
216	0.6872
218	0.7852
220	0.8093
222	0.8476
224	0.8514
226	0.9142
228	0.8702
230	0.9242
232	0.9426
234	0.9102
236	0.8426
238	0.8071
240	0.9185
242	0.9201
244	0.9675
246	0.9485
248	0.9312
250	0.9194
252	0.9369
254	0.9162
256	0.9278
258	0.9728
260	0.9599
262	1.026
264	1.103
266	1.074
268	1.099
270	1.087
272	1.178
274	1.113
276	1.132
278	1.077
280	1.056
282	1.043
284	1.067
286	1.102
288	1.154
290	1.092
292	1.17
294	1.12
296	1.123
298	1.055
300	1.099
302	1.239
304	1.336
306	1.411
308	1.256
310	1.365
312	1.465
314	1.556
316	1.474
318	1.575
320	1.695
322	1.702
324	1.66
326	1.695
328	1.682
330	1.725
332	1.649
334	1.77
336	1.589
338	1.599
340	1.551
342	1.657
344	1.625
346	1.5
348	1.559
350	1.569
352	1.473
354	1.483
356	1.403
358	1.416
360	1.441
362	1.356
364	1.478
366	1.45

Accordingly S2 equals 1.6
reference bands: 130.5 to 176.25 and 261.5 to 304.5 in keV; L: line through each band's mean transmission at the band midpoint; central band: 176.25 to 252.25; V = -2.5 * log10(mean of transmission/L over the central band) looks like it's 0.46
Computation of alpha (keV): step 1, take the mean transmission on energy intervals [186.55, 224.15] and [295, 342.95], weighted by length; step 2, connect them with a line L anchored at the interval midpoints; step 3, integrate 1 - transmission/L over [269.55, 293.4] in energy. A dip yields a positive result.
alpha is 2.2 keV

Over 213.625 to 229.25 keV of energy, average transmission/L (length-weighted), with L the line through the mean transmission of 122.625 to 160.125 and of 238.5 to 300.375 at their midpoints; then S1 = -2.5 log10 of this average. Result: 0.40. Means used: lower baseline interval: 1.4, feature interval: 0.81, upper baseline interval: 1.04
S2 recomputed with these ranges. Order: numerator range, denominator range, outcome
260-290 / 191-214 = 1.92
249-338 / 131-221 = 1.23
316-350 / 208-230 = 2.17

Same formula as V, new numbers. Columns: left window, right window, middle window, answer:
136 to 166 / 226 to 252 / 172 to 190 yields 0.18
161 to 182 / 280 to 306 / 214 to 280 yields 0.21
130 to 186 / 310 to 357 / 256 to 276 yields 0.35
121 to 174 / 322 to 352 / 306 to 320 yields 0.09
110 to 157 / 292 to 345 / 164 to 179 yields 0.21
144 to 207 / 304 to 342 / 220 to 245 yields 0.37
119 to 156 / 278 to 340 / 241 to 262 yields 0.42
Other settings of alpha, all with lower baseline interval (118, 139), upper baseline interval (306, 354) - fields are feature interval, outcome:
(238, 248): 3.80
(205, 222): 9.48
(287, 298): 2.96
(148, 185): 4.75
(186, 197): 5.10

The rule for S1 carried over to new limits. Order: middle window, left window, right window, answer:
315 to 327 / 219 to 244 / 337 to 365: -0.21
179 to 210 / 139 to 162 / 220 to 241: 0.49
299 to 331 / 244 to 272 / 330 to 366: -0.12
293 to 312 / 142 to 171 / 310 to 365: 0.23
